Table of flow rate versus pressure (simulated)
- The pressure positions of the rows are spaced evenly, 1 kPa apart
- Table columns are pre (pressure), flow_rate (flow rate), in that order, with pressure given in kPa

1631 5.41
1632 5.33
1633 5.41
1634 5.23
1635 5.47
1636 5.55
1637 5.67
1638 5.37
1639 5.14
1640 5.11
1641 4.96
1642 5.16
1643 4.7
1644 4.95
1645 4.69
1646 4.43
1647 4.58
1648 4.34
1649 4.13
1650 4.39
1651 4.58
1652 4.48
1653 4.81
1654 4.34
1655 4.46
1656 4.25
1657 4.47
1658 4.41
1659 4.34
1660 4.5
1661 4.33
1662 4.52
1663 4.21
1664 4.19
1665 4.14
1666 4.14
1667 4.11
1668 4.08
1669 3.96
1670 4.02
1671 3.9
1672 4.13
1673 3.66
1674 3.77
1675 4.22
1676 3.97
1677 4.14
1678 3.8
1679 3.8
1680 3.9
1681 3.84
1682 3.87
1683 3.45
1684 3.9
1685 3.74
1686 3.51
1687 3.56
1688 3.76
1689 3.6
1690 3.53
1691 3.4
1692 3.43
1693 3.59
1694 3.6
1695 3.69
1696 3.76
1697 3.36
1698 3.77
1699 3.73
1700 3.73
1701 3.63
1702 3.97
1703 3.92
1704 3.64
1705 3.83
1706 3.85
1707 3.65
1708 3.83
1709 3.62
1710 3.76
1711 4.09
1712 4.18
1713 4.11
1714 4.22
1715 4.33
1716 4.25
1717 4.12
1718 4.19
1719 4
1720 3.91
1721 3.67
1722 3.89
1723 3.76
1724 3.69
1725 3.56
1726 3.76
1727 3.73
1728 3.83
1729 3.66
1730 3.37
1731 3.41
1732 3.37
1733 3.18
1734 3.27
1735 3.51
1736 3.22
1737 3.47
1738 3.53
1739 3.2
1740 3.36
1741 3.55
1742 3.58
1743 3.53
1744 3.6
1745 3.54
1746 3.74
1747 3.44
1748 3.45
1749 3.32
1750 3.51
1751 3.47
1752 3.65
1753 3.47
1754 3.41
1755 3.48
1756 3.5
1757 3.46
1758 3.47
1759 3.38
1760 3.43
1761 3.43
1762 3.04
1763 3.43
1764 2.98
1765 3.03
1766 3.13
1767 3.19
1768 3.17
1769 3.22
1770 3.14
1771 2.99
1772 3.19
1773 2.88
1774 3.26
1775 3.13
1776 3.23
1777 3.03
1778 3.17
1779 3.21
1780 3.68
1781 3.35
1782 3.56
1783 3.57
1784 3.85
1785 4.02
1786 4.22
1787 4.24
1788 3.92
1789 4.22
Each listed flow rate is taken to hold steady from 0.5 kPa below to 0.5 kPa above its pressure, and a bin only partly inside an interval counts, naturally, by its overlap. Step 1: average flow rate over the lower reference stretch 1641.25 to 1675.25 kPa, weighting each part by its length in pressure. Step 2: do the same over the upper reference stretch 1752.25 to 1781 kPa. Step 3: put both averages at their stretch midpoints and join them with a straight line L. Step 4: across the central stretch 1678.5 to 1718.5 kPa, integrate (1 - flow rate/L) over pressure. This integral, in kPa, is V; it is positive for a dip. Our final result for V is 1.4 kPa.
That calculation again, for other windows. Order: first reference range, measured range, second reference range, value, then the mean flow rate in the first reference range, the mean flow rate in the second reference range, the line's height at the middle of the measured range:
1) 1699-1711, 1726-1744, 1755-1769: 0.3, 3.78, 3.29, 3.52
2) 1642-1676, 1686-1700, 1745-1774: 1.3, 4.32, 3.32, 3.98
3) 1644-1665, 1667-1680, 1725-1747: 0.8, 4.43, 3.5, 4.21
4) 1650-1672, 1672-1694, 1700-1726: 2.1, 4.3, 3.9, 4.13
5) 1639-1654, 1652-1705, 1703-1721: 4.8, 4.67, 3.97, 4.33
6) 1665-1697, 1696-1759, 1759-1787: -1.8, 3.8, 3.33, 3.56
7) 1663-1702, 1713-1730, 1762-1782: -1.7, 3.81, 3.19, 3.54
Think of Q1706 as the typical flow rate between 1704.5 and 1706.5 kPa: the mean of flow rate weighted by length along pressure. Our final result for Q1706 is 3.84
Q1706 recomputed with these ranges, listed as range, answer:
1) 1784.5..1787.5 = 4.16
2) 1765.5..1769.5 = 3.18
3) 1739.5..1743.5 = 3.5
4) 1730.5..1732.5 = 3.39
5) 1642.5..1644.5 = 4.83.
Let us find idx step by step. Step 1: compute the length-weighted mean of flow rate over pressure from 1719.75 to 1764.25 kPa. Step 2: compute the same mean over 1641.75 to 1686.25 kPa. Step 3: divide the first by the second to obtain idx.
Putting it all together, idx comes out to 0.8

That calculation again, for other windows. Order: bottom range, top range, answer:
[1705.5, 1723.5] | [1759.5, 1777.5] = 0.80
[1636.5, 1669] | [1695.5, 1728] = 0.85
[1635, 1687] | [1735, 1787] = 0.78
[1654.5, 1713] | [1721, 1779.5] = 0.87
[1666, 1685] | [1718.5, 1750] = 0.91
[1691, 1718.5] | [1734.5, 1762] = 0.90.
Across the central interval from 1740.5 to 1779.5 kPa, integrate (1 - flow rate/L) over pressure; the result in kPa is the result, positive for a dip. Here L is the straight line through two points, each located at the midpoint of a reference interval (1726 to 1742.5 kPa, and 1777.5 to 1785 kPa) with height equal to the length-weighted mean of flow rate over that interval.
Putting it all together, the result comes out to 1.8 kPa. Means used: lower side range 3.46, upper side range 3.52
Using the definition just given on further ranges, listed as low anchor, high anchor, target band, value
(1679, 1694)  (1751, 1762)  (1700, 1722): -2.2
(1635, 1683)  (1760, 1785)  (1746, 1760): -0.1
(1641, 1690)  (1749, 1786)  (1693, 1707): 0.6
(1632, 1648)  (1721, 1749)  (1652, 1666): 1.1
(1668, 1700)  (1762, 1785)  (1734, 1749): -0.1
